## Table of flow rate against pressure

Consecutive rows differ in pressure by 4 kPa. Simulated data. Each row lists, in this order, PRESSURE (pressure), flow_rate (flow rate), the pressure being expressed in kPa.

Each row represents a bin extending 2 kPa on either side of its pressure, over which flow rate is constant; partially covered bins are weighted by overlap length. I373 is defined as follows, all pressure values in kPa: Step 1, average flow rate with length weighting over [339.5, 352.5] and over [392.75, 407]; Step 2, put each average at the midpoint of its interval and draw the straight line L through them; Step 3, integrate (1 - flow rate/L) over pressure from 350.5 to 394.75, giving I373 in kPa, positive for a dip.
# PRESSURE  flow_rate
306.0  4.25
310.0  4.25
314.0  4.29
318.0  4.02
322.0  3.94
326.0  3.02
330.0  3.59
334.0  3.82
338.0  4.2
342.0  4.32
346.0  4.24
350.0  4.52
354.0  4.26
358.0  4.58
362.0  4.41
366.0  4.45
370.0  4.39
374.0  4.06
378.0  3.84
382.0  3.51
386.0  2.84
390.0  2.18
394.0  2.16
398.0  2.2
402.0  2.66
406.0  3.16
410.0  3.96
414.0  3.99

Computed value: -3.63 kPa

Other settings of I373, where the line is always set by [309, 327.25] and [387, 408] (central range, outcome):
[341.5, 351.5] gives -2.8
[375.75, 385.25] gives -2.6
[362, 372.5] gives -4.7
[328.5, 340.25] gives -0.9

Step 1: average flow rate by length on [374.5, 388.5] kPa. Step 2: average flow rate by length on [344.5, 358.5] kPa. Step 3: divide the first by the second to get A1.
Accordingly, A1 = 0.78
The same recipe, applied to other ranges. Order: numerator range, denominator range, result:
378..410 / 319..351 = 0.72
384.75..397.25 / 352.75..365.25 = 0.53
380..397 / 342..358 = 0.61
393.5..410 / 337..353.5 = 0.64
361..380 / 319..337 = 1.16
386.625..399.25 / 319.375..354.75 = 0.57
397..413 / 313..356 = 0.77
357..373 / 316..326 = 1.17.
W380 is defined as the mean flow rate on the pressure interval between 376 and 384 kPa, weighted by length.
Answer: 3.67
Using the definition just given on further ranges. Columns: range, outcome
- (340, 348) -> 4.28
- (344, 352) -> 4.38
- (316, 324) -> 3.98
